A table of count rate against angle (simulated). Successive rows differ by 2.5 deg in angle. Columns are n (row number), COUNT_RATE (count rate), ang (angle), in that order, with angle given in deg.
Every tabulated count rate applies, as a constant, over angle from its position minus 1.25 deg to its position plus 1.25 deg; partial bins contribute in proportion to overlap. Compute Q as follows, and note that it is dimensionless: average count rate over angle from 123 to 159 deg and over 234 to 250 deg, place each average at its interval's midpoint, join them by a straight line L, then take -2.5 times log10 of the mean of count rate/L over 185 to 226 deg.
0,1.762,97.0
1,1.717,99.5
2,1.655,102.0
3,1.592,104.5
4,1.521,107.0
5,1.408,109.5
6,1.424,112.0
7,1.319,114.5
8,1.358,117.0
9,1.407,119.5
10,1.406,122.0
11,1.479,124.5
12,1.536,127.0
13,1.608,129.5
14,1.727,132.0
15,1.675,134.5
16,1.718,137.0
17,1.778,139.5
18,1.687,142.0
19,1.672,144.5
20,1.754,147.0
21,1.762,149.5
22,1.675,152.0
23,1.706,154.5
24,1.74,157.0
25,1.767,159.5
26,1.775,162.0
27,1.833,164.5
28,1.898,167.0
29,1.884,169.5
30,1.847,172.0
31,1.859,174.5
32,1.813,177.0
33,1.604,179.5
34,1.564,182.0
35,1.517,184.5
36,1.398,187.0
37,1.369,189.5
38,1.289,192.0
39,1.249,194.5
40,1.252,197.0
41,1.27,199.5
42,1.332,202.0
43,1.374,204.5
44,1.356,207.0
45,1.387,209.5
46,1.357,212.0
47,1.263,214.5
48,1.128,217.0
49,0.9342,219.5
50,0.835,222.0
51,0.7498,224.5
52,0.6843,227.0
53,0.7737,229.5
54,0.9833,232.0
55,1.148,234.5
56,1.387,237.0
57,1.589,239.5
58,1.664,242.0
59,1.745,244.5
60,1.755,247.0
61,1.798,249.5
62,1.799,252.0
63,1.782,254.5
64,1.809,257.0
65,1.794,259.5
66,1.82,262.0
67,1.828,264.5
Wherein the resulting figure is 0.31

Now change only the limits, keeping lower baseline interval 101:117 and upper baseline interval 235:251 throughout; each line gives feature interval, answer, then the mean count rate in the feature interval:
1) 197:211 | 0.19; 1.34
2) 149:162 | -0.14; 1.73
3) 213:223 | 0.46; 1.05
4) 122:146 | -0.09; 1.64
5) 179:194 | 0.09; 1.44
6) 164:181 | -0.17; 1.82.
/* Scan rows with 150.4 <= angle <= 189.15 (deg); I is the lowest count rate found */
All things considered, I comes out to 1.398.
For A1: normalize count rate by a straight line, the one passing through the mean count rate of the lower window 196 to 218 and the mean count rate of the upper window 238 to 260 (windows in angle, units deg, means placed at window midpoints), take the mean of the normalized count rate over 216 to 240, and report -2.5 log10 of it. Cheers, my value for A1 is 0.46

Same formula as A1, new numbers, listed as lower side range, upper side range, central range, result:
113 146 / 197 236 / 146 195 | -0.228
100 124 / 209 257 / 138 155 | -0.207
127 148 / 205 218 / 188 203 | 0.077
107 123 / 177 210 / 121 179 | -0.226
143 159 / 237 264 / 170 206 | 0.161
